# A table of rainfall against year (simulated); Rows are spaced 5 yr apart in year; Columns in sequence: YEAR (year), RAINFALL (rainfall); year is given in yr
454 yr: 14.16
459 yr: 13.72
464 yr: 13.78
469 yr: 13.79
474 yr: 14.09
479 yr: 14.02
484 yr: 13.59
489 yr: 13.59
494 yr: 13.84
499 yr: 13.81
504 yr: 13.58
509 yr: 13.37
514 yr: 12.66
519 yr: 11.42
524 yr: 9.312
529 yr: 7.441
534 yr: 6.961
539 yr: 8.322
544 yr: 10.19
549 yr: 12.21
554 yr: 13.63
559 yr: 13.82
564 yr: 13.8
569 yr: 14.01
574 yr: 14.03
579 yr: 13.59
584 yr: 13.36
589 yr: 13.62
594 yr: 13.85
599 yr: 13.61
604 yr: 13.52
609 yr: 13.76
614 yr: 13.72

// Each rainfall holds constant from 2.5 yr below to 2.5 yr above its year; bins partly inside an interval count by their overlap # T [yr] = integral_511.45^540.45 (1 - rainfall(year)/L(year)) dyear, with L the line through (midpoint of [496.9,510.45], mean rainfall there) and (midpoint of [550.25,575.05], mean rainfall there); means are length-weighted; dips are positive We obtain 9.0 yr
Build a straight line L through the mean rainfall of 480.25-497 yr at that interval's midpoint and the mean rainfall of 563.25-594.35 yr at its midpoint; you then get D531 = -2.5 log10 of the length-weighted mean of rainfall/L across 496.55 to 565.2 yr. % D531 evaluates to 0.20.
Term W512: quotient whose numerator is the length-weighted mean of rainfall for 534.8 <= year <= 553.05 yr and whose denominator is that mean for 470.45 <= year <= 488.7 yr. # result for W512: 0.74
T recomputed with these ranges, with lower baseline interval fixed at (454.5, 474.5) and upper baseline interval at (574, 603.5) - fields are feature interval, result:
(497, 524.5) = 2.4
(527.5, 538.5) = 5.1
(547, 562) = 0.5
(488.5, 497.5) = 0.0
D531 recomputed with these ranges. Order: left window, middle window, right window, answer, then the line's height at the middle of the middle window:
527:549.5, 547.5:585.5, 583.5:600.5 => -0.20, 11.3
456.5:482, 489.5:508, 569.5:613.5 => 0.01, 13.8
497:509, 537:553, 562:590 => 0.28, 13.7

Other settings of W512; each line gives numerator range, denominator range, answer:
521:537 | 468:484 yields 0.58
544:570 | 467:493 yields 0.95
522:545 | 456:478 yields 0.60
